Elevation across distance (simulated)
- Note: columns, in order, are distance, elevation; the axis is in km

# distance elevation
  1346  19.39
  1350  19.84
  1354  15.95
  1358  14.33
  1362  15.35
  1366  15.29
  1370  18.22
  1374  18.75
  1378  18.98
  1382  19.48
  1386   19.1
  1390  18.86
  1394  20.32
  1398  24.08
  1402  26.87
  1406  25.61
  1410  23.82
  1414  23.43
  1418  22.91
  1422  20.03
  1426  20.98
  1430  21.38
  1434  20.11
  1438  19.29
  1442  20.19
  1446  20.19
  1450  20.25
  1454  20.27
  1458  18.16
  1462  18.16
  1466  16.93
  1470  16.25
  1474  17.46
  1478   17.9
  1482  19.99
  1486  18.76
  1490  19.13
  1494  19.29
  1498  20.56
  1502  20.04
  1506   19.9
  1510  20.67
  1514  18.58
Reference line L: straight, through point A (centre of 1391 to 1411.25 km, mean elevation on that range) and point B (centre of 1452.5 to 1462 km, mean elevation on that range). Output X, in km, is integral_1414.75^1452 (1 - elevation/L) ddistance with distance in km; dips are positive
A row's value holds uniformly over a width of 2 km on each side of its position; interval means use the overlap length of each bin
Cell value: 0.6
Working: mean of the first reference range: 23.9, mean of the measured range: 20.7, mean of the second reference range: 18.9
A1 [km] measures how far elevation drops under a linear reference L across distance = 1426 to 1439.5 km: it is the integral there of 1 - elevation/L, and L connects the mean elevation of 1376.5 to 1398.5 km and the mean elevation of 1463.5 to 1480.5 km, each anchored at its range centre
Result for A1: -1.4 km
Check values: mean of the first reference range 19.9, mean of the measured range 20.4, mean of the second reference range 17.2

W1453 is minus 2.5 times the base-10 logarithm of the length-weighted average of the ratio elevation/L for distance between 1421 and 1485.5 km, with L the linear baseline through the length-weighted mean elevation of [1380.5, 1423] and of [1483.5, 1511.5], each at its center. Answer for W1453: 0.09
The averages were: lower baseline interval 22.3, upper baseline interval 19.8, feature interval 19.2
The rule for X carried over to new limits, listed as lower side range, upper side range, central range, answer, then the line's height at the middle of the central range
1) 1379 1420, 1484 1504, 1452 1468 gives 1.7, 20.6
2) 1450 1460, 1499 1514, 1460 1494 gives 2.7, 19.7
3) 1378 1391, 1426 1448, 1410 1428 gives -2.0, 19.9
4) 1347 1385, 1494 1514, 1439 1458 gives -1.0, 19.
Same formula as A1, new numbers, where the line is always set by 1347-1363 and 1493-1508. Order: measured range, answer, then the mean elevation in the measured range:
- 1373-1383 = -1.11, 19.1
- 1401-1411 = -4.30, 25.5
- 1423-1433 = -1.45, 21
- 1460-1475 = 1.59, 17.2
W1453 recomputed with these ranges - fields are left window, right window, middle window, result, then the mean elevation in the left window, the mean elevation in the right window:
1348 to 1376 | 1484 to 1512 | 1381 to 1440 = -0.216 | 16.8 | 19.8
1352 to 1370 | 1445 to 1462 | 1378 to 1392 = -0.155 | 15.6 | 19.5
